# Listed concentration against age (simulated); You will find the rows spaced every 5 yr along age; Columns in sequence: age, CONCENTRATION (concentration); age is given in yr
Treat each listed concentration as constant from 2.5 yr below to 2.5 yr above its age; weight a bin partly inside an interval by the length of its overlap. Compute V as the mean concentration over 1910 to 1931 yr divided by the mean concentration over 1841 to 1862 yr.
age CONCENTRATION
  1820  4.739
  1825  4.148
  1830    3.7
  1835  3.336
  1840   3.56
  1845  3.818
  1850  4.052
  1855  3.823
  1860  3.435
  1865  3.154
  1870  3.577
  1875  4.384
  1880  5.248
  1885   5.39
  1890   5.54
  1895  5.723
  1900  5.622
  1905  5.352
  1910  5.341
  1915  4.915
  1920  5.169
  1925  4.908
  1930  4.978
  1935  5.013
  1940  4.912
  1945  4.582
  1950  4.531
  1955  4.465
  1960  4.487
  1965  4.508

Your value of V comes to 1.33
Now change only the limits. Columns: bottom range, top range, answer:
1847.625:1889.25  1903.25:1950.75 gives 1.19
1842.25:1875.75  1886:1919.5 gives 1.45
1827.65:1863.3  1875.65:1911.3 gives 1.48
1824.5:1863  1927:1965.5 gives 1.27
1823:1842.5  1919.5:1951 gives 1.32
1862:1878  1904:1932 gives 1.36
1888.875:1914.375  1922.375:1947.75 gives 0.89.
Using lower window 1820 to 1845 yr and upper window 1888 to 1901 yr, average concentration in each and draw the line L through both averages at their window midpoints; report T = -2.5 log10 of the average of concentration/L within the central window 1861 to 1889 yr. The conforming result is 0.17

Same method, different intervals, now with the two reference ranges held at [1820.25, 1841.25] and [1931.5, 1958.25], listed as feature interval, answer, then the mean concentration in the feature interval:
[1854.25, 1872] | 0.17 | 3.46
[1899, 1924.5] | -0.18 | 5.23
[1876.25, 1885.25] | -0.23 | 5.17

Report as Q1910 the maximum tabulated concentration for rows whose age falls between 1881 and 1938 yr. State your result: 5.723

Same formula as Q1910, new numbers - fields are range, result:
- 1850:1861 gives 4.052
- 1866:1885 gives 5.39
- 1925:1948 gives 5.013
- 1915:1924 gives 5.169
